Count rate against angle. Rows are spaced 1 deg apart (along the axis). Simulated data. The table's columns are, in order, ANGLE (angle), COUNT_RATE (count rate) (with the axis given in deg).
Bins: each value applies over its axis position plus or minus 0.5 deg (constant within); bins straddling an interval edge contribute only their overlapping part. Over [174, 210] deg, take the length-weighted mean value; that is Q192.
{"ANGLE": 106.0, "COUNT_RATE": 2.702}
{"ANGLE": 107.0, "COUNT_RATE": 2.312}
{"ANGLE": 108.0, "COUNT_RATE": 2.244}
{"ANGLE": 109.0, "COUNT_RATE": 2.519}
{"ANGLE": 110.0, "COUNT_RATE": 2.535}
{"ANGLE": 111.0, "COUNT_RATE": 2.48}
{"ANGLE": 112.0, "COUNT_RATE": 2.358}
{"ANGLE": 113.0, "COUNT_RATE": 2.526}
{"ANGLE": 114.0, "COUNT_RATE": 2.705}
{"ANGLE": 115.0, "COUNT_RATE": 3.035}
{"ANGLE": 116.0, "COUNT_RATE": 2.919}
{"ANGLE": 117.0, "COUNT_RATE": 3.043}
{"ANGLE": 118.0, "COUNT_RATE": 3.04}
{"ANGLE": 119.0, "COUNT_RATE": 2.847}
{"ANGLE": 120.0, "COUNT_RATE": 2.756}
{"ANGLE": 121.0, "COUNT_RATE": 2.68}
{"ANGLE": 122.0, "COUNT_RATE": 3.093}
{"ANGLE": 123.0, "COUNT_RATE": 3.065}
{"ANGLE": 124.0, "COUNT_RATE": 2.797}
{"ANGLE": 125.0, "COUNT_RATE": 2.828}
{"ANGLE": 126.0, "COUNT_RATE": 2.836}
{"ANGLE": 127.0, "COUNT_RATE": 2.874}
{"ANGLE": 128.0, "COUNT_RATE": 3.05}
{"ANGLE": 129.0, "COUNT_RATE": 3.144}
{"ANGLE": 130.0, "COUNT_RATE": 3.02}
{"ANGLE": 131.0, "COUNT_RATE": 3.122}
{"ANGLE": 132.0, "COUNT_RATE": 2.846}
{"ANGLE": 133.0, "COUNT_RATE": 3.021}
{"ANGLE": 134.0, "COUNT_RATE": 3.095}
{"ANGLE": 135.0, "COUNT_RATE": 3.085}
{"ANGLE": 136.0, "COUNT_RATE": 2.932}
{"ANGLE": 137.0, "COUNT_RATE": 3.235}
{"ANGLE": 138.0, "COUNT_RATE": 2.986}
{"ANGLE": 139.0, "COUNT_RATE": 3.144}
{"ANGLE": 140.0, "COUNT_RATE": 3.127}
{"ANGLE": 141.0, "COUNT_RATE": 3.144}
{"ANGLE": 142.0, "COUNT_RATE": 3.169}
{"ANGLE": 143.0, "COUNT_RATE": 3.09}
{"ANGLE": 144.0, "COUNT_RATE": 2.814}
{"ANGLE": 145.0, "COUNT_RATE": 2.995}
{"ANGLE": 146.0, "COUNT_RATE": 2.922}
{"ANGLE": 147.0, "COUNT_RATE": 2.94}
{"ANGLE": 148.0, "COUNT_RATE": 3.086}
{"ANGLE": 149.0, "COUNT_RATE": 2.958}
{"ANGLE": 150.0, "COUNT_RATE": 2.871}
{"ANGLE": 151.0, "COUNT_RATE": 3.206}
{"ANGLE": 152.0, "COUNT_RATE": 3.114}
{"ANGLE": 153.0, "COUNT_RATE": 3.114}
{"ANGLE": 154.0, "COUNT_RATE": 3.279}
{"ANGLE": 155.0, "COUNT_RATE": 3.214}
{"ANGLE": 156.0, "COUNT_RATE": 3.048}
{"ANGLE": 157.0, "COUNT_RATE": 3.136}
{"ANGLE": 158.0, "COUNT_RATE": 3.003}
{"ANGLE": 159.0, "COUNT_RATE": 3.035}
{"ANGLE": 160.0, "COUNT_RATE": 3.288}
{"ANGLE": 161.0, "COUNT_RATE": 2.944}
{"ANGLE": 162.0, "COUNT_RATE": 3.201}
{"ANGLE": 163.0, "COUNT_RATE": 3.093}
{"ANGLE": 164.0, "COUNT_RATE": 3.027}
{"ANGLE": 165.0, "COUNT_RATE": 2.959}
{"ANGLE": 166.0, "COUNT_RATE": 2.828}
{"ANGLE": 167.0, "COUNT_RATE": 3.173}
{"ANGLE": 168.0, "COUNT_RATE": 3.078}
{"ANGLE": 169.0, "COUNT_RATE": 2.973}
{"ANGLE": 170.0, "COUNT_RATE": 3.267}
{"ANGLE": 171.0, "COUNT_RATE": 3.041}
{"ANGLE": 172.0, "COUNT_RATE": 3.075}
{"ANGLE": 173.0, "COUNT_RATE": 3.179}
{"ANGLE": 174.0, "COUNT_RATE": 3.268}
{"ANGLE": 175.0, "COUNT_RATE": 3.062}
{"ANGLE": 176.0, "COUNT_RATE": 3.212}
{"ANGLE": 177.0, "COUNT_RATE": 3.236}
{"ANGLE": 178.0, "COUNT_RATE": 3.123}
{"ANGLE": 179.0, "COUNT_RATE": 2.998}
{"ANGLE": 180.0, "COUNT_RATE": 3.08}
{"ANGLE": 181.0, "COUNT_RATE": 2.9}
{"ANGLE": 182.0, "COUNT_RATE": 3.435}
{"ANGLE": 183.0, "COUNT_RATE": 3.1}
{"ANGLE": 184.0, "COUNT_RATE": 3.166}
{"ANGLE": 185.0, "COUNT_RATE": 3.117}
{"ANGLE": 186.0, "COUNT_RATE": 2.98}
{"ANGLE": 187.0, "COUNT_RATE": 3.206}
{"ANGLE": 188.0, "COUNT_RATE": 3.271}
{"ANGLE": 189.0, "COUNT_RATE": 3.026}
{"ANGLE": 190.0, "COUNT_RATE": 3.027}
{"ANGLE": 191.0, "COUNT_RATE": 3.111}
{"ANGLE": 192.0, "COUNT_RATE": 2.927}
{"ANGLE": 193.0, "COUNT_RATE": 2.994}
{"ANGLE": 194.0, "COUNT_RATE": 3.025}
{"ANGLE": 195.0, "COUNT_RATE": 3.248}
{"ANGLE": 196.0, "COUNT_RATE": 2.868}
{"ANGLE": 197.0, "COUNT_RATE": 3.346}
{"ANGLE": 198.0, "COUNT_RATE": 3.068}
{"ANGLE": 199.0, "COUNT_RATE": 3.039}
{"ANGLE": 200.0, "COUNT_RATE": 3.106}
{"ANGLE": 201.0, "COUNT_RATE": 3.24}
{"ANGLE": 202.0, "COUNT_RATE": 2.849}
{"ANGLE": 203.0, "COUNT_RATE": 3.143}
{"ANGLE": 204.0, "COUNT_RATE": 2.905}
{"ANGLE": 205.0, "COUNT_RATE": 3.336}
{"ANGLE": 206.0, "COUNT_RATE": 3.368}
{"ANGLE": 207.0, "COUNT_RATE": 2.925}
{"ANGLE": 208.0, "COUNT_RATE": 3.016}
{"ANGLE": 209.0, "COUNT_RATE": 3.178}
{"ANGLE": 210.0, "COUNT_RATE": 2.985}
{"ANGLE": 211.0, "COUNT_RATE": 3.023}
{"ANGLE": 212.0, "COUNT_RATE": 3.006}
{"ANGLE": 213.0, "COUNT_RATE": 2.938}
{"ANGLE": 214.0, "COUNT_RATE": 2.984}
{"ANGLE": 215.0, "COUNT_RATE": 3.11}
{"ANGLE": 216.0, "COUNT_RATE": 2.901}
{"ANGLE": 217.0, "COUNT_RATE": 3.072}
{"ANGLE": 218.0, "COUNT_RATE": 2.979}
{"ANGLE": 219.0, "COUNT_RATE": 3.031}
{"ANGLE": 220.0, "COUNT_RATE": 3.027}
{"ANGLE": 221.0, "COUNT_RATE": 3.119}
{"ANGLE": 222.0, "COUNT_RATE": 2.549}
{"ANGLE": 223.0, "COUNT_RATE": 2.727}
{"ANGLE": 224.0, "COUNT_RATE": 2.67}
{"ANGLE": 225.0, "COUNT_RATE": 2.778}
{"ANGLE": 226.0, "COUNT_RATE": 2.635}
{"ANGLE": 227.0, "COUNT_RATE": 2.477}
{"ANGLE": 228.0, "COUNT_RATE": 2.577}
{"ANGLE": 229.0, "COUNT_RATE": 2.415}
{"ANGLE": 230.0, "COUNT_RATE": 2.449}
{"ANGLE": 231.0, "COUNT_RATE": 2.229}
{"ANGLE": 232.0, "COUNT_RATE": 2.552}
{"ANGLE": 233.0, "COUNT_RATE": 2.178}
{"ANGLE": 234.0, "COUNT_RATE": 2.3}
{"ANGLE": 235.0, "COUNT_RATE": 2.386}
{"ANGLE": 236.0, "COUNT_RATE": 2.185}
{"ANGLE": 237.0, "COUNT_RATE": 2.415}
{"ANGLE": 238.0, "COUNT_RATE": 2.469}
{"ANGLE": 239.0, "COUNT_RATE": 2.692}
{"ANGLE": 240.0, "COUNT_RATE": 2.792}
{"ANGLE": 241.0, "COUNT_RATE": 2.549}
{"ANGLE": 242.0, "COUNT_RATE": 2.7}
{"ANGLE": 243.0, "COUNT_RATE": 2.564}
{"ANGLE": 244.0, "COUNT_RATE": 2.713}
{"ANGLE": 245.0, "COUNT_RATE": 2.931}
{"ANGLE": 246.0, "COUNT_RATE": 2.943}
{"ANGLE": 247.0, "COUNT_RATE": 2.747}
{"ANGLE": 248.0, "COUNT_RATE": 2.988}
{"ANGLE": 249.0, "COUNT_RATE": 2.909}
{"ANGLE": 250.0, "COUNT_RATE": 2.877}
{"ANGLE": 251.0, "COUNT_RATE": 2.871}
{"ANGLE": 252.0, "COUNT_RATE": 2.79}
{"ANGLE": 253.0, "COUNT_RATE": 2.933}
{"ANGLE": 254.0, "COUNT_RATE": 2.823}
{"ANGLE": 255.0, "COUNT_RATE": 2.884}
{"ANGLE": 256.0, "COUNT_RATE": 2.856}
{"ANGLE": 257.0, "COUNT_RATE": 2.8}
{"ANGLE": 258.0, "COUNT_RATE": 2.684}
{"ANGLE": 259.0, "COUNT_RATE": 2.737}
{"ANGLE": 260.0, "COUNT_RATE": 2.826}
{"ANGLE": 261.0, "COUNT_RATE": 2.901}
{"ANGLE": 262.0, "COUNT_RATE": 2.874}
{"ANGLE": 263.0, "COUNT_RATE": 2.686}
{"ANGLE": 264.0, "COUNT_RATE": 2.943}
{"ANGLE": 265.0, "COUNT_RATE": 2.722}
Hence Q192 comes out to 3.1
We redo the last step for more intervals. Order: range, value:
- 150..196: 3.1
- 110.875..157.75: 2.98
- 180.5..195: 3.1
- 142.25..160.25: 3.06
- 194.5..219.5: 3.07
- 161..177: 3.1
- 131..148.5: 3.04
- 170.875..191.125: 3.13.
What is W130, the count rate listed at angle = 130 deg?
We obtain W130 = 3.02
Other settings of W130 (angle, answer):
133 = 3.021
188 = 3.271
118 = 3.04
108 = 2.244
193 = 2.994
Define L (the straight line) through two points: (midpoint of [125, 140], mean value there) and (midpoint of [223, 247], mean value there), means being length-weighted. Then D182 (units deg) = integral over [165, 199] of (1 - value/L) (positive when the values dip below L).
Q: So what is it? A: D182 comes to -3.7 deg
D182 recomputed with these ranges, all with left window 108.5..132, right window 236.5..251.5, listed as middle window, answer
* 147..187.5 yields -4.3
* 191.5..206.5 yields -1.7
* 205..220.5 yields -1.6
